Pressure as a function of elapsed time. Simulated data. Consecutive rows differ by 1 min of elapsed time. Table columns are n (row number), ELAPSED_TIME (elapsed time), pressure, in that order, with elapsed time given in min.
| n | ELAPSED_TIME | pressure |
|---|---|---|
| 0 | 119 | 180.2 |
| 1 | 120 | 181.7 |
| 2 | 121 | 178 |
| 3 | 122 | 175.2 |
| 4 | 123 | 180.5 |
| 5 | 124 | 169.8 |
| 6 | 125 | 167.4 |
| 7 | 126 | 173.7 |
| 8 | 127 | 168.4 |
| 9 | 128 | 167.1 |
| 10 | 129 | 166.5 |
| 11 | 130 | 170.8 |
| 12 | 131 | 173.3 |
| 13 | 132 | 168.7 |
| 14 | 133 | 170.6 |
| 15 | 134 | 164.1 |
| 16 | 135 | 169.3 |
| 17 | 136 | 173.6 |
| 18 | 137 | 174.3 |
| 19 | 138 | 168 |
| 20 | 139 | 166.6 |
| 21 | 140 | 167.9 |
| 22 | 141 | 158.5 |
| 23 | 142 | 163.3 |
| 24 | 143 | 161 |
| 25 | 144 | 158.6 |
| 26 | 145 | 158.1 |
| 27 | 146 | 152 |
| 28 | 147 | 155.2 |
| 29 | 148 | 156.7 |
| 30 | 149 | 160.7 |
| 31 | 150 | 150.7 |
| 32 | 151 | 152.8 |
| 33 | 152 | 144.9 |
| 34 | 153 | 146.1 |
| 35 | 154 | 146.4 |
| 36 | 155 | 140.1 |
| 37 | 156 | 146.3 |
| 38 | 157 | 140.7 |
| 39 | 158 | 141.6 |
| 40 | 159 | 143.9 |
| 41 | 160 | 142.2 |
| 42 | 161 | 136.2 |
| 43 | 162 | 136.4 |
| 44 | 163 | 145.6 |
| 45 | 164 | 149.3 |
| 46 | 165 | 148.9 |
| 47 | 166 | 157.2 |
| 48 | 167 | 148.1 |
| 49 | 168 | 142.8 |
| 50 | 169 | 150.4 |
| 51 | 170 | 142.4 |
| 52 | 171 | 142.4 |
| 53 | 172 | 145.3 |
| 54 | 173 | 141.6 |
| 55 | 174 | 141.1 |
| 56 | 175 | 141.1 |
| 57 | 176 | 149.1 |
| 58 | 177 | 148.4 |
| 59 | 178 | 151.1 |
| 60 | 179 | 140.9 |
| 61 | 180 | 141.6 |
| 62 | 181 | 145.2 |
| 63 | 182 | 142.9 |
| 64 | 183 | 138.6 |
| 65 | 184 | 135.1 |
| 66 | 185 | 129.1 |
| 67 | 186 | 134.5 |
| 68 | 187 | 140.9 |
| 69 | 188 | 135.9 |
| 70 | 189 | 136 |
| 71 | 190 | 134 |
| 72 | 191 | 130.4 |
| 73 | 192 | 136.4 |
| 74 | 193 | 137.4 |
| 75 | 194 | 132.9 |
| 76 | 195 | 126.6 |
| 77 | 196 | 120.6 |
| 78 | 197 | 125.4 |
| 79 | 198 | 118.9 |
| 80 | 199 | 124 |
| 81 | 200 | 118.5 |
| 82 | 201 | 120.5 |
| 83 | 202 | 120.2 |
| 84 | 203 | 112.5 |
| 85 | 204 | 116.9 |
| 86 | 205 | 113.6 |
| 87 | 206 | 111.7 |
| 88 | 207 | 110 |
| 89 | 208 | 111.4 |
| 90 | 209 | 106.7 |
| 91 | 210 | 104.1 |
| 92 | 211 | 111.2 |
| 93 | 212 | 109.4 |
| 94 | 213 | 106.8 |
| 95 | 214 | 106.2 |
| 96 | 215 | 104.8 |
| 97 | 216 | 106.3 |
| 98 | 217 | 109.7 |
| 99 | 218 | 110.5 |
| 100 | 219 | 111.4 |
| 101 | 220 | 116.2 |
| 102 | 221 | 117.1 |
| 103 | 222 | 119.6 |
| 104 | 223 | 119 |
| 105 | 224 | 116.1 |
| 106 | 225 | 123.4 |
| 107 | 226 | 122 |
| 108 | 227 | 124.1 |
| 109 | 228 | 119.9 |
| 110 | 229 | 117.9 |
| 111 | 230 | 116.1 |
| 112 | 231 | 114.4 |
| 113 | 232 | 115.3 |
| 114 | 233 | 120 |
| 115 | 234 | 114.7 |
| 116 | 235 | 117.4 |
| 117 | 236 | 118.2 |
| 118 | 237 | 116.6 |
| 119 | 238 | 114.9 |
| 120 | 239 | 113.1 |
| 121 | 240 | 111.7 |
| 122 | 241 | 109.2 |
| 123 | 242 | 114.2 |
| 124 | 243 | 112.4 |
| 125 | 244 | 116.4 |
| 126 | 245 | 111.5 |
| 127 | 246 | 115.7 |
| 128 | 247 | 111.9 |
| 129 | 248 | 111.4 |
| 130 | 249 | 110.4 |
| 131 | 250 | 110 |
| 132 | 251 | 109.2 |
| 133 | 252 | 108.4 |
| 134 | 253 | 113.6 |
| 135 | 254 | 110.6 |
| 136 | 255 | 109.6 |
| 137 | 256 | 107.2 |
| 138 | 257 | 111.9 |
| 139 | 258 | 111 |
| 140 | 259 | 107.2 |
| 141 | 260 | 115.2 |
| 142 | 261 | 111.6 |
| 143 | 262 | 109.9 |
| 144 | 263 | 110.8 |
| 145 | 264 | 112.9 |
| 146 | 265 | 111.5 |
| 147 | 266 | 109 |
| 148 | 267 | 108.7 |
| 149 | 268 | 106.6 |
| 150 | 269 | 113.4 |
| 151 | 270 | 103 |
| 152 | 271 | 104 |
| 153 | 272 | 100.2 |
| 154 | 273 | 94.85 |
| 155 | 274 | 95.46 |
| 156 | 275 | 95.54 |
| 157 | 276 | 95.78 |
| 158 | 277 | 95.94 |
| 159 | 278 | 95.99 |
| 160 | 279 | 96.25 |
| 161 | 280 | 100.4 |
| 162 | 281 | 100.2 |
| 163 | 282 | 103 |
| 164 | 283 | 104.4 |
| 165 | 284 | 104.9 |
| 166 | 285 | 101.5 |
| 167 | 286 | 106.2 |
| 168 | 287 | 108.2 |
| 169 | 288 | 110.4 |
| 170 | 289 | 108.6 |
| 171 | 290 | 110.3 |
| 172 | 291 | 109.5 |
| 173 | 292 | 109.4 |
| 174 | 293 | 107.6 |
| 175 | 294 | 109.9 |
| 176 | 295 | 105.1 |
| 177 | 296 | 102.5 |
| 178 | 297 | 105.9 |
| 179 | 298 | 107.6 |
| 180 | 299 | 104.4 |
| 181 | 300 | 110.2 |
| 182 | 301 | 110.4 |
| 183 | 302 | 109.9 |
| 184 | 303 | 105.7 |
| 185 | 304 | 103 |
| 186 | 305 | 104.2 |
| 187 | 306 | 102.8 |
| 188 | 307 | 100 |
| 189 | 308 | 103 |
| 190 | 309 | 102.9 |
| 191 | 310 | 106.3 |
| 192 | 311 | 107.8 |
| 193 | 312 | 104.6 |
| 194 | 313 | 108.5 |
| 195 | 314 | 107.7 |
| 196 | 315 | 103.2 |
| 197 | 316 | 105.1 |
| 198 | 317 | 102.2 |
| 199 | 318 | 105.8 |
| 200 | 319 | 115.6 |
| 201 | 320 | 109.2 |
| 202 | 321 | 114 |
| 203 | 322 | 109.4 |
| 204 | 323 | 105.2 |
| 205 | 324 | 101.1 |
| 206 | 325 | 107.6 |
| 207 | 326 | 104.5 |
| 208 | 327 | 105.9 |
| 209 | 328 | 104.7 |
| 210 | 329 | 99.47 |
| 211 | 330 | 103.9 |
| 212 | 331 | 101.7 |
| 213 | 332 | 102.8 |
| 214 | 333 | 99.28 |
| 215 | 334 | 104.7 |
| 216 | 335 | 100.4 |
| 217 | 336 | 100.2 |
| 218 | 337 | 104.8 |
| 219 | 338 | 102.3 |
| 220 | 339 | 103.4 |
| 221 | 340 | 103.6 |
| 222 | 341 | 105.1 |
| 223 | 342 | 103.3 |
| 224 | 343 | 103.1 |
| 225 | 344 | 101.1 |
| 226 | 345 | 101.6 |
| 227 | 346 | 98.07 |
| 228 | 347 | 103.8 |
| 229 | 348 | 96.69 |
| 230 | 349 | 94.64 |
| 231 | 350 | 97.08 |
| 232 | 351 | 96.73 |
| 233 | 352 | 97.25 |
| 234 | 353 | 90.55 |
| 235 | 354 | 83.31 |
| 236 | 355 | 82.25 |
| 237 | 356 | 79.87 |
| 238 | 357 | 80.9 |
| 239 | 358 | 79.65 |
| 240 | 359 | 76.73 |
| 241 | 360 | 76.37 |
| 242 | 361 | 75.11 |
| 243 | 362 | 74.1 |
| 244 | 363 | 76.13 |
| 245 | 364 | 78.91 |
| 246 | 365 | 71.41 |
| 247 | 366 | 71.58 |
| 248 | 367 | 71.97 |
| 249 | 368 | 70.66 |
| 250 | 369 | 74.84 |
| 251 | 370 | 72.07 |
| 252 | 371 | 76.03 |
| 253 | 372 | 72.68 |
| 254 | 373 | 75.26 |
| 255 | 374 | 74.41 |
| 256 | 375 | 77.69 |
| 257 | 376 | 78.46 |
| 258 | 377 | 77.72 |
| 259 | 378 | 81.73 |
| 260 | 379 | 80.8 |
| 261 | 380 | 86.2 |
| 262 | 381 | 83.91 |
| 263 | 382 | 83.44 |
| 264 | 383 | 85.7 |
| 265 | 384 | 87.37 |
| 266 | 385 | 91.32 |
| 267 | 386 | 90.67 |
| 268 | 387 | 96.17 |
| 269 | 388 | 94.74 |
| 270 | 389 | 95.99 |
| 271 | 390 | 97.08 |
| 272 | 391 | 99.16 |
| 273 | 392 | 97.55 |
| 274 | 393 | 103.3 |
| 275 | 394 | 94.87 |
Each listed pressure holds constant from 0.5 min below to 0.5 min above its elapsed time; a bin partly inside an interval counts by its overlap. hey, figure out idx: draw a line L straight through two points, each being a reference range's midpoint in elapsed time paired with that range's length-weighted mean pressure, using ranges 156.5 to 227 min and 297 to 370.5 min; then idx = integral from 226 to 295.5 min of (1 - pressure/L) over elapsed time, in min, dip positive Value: 2.8 min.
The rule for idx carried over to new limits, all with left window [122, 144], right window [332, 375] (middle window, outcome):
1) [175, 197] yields 1.8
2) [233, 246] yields 1.5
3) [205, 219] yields 3.1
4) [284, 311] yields 0.6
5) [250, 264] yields 1.5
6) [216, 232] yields 2.2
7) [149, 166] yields 1.5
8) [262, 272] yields 0.9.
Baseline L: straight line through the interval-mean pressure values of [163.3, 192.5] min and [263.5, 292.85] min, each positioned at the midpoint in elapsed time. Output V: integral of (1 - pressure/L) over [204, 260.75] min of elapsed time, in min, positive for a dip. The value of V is 3.8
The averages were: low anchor 142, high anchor 104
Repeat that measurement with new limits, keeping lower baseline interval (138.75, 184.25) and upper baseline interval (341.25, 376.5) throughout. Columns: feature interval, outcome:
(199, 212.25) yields 2.0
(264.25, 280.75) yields 1.5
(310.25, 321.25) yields -1.1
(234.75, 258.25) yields 1.6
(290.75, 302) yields -0.4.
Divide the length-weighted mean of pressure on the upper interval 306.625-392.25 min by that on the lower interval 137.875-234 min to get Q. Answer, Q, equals 0.70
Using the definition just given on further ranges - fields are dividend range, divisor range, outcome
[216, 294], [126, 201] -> 0.75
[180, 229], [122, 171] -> 0.77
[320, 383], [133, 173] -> 0.59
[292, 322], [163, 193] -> 0.75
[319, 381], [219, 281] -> 0.82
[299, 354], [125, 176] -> 0.67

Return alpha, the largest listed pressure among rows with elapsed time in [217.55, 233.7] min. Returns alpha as 124.1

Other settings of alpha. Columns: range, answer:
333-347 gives 105.1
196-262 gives 125.4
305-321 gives 115.6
